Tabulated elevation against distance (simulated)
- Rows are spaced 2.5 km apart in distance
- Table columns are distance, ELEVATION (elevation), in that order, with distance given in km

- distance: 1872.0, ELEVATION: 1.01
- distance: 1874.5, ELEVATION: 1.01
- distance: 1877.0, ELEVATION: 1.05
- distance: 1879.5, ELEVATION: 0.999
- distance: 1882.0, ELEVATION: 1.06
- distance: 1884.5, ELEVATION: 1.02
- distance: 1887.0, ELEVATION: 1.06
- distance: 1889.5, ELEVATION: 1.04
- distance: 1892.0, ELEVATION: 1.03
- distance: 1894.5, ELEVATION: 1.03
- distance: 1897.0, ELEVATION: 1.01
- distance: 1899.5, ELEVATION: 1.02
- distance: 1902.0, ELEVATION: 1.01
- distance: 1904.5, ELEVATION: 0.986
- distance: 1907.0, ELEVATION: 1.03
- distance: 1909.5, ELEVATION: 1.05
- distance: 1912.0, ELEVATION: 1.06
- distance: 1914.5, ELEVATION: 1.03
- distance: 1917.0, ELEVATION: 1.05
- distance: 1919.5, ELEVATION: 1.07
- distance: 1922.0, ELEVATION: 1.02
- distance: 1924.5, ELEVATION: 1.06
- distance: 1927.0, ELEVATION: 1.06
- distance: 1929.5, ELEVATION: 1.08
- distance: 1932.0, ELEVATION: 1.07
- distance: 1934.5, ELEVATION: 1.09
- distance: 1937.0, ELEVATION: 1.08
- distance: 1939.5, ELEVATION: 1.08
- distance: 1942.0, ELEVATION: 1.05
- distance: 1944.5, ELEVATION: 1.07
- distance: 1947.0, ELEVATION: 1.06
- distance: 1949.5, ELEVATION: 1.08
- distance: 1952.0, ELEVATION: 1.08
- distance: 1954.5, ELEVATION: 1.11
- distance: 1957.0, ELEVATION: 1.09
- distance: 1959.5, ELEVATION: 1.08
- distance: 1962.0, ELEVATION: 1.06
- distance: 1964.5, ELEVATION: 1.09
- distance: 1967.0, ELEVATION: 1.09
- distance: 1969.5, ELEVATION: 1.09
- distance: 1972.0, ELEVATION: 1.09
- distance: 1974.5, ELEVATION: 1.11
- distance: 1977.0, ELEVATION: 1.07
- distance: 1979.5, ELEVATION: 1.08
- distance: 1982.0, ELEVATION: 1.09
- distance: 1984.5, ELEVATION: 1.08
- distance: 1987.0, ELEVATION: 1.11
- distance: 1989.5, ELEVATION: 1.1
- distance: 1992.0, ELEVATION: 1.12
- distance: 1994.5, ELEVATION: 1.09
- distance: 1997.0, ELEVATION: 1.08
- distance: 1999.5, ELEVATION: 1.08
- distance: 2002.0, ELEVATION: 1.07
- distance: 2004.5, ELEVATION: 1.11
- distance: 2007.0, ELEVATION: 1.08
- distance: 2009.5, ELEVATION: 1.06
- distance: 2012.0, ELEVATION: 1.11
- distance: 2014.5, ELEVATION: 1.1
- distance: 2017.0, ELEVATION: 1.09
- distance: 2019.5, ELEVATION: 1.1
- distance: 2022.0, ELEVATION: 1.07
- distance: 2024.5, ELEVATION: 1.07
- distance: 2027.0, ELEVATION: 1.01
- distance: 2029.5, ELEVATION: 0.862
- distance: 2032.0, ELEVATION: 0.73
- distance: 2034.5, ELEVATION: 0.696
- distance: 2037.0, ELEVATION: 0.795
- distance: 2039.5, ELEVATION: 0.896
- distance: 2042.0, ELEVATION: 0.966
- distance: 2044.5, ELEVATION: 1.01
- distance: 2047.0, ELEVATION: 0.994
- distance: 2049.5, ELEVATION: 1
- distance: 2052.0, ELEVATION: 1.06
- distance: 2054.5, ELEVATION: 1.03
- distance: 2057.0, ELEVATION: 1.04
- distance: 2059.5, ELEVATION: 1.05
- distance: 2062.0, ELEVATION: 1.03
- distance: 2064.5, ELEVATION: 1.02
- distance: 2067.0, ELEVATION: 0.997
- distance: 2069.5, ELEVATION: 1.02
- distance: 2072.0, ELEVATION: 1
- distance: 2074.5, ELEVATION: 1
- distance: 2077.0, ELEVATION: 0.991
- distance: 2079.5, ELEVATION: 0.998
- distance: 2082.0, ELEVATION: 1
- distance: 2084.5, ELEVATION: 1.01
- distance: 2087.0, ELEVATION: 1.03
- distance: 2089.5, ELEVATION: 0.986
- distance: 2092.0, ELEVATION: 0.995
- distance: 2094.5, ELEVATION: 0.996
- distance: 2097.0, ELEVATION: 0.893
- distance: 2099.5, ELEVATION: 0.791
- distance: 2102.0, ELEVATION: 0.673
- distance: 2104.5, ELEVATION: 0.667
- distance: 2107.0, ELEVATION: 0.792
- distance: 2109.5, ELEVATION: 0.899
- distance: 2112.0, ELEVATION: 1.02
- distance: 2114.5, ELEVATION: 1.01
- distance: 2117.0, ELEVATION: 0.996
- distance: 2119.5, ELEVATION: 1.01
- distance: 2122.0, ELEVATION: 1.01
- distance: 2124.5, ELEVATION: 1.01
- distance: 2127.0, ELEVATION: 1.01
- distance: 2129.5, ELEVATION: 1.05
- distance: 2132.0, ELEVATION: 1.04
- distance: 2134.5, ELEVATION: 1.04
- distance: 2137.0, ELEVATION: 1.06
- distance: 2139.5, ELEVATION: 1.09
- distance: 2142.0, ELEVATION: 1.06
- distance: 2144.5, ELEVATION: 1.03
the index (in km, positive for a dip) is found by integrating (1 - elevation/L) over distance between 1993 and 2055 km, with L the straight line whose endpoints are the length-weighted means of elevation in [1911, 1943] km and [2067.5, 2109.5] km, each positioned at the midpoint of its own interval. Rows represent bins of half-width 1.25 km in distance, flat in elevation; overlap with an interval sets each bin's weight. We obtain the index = -1.6 km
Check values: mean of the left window 1.06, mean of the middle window 1.01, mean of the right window 0.928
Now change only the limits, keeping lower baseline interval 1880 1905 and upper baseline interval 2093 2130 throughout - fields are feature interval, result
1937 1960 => -1.80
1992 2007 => -1.75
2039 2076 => -2.49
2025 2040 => 1.85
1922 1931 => -0.44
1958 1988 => -3.01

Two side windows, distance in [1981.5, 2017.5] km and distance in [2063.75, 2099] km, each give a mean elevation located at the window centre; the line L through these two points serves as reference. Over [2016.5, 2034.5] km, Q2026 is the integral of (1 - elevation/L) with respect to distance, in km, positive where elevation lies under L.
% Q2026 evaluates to 1.6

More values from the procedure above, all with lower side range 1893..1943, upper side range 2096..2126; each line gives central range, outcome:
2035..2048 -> 0.47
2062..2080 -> -1.48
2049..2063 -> -1.43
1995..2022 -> -3.04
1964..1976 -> -1.04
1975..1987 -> -1.04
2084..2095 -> -1.06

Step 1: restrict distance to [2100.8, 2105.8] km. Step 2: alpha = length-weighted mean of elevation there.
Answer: 0.671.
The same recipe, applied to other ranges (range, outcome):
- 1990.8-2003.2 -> 1.09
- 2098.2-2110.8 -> 0.766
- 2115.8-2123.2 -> 1.01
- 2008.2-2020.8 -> 1.09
